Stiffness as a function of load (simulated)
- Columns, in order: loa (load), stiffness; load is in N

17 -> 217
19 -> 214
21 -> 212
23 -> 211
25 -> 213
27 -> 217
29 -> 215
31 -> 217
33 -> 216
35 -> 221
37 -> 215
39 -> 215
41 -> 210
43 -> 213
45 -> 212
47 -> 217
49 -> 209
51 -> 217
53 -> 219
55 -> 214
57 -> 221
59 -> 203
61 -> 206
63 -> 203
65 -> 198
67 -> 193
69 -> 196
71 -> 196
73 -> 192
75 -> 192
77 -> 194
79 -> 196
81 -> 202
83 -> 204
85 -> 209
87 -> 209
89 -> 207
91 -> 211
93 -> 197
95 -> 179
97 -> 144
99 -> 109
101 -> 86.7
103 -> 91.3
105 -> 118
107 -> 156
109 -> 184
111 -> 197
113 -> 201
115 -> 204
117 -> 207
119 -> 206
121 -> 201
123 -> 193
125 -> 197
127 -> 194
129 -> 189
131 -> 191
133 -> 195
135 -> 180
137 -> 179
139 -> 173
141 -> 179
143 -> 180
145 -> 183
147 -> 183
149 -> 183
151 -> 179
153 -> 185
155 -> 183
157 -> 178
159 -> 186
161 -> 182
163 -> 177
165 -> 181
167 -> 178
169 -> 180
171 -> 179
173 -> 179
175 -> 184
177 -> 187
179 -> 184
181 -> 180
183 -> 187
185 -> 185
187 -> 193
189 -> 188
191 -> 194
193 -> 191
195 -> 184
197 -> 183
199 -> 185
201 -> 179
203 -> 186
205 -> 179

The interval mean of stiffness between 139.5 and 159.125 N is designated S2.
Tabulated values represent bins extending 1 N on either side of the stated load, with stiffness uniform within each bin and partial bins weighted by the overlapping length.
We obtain 181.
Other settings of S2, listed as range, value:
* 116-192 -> 186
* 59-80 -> 197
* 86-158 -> 179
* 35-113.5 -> 191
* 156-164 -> 181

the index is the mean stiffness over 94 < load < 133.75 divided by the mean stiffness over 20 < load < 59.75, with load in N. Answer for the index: 0.8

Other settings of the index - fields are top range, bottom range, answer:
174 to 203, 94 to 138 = 1.08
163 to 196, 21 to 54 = 0.86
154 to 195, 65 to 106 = 1.04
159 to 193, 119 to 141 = 0.97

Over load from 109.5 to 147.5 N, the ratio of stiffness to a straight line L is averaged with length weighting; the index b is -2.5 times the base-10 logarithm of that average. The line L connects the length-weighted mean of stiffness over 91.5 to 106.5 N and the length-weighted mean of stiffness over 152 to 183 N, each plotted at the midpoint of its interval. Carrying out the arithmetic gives -0.23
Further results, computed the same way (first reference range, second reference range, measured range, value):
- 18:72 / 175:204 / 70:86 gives 0.038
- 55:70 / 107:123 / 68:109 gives 0.149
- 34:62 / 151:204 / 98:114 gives 0.365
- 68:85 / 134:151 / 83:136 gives 0.052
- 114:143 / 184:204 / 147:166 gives 0.046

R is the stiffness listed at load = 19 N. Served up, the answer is 214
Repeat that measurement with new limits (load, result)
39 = 215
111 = 197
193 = 191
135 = 180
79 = 196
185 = 185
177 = 187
